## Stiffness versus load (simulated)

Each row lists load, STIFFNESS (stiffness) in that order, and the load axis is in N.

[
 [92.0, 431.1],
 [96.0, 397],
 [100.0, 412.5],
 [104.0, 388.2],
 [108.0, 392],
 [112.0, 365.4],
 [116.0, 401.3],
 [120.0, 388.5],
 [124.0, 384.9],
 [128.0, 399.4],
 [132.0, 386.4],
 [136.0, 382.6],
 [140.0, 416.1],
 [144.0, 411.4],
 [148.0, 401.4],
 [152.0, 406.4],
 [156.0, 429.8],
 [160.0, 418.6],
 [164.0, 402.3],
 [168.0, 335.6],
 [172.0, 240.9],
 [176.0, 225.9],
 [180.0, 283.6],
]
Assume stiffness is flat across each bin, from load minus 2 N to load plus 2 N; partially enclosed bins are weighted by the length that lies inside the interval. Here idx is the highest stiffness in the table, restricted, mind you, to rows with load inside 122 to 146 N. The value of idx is 416.1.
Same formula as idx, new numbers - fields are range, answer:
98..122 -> 412.5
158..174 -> 418.6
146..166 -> 429.8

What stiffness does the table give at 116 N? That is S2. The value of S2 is 401.3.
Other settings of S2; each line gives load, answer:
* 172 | 240.9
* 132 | 386.4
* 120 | 388.5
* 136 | 382.6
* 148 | 401.4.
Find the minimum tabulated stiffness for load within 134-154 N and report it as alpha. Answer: 382.6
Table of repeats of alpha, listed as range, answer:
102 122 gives 365.4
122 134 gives 384.9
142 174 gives 240.9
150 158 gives 406.4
